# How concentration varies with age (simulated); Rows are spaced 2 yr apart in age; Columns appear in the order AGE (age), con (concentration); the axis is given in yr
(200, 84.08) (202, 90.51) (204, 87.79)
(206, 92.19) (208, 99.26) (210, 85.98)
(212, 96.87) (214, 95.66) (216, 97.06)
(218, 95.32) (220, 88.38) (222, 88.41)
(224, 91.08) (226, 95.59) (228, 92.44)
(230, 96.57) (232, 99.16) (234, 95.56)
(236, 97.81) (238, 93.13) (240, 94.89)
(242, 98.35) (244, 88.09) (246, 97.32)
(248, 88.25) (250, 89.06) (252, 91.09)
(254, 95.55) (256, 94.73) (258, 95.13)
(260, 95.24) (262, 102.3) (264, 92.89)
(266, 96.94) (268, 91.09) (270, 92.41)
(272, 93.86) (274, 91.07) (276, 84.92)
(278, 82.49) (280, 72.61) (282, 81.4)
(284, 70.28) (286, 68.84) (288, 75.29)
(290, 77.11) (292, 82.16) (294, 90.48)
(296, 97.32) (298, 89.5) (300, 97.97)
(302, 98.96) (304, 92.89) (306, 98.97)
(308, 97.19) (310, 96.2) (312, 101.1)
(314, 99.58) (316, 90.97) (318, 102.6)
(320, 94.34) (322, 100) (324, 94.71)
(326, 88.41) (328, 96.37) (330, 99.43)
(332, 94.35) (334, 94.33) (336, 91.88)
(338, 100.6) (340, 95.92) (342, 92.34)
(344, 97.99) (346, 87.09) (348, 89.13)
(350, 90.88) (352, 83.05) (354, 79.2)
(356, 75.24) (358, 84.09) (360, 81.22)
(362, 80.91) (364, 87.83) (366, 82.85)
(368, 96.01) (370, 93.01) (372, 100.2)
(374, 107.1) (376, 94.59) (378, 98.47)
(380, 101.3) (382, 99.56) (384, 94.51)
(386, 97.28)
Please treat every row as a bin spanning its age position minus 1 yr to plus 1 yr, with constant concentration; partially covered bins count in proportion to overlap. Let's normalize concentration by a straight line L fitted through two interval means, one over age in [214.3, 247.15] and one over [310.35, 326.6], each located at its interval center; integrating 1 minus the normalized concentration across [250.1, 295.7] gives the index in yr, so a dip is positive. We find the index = 3.8 yr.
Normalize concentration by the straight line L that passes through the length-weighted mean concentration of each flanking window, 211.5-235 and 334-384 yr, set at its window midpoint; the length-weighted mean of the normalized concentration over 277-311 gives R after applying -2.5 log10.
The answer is 0.076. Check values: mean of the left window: 94.3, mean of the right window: 91.4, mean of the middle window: 86.5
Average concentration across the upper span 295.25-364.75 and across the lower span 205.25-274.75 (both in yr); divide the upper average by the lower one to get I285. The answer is 0.99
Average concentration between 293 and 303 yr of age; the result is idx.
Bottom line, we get 94.8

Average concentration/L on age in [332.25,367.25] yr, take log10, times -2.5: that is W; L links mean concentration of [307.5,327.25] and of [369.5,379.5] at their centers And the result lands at 0.11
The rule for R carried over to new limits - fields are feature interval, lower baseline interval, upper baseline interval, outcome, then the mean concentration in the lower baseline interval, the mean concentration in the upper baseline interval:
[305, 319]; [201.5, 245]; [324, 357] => -0.073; 93.7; 91.1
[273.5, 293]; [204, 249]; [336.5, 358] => 0.170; 93.8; 89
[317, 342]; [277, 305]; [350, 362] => -0.163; 84.1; 81.4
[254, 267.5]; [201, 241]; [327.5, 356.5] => -0.035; 93.7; 91.4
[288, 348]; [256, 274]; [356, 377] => -0.021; 94.8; 90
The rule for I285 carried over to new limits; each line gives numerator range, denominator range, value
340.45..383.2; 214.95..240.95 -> 0.96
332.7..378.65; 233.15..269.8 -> 0.96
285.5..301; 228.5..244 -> 0.89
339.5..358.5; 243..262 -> 0.94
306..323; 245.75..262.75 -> 1.04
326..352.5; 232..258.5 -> 0.99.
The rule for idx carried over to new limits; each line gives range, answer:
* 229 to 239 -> 96.4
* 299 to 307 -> 97.2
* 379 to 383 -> 100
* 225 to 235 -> 95.9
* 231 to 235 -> 97.4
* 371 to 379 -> 100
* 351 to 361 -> 80.6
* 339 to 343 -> 94.1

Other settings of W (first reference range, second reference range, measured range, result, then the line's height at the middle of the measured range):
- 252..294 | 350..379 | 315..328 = -0.09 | 88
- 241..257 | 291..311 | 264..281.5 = 0.06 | 93.4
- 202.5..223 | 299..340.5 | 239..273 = 0.00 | 94.2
